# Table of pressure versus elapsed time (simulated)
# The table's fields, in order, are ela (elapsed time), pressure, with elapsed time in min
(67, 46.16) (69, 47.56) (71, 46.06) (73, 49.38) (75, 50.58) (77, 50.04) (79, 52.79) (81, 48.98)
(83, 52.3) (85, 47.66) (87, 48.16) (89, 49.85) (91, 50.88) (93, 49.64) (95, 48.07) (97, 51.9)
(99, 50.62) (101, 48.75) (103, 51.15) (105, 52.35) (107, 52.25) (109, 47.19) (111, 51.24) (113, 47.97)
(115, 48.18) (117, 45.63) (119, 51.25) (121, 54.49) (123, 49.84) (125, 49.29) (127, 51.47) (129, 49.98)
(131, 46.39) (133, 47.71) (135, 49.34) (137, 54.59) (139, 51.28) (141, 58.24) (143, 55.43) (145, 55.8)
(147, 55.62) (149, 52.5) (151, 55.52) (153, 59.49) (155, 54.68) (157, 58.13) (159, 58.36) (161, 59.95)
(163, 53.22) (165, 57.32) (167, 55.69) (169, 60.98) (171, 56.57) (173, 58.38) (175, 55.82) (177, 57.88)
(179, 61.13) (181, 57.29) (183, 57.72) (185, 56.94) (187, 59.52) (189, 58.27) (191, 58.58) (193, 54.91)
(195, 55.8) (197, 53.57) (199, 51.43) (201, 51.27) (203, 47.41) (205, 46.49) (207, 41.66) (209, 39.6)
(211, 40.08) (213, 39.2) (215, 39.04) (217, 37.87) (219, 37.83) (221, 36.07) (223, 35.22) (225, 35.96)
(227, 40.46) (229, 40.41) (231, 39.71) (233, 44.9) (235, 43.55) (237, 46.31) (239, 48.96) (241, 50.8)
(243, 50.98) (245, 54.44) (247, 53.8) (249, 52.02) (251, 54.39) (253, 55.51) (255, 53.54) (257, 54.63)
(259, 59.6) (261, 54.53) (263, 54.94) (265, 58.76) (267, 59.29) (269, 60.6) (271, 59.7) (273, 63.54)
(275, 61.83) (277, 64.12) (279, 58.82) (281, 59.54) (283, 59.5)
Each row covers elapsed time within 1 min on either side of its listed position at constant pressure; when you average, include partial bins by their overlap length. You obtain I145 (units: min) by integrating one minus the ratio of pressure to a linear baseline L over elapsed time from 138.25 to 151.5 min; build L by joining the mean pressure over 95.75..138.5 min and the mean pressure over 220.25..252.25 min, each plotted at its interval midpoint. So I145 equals -1.6 min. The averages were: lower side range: 50.1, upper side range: 45.7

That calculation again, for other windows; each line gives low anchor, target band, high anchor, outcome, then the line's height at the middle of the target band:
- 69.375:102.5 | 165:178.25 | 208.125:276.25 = -2.25 min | 49.2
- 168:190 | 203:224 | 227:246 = 4.71 min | 51.1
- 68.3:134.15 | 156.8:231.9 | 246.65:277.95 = 5.56 min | 54.3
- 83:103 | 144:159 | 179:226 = -2.30 min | 48.7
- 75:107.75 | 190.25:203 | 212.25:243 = -2.99 min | 43.4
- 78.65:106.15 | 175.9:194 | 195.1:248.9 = -4.69 min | 46.1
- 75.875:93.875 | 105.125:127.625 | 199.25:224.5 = -1.00 min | 47.8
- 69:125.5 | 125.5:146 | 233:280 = -0.33 min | 51.1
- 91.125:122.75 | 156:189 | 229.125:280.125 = -3.78 min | 51.9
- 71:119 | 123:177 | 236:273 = -3.27 min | 51.5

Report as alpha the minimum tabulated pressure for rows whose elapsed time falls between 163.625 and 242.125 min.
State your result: 35.22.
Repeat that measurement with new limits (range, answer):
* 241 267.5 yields 50.8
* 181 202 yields 51.27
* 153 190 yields 53.22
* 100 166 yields 45.63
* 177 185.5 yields 56.94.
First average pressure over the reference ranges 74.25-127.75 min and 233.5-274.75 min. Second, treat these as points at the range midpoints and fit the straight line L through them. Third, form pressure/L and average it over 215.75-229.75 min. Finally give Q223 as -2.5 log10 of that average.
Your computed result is 0.38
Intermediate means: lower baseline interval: 50.1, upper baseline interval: 54.5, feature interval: 37.7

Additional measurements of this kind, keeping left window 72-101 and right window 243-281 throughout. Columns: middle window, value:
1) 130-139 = 0.050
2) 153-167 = -0.078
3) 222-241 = 0.309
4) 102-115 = 0.016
